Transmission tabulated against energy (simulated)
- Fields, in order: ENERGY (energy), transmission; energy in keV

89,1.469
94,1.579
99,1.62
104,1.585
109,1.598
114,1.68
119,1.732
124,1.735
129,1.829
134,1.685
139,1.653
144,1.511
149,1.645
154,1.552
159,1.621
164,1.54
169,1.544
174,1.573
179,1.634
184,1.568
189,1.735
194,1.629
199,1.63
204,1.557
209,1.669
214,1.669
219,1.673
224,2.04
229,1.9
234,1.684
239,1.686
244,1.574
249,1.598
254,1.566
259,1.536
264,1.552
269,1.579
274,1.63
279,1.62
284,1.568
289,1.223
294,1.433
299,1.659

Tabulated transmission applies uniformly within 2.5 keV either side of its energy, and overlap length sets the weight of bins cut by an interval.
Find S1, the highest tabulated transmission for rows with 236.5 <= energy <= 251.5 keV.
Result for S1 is 1.686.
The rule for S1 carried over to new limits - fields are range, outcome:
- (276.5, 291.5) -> 1.62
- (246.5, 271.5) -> 1.598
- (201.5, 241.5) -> 2.04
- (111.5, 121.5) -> 1.732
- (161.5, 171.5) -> 1.544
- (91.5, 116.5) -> 1.68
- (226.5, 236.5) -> 1.9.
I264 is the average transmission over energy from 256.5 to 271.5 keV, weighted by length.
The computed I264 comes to 1.56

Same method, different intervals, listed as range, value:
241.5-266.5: 1.57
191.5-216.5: 1.63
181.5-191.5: 1.65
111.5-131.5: 1.74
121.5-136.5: 1.75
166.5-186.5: 1.58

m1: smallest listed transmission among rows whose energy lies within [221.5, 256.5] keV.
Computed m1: 1.566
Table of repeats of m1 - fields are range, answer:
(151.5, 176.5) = 1.54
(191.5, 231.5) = 1.557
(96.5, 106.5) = 1.585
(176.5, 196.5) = 1.568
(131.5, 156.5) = 1.511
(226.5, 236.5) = 1.684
